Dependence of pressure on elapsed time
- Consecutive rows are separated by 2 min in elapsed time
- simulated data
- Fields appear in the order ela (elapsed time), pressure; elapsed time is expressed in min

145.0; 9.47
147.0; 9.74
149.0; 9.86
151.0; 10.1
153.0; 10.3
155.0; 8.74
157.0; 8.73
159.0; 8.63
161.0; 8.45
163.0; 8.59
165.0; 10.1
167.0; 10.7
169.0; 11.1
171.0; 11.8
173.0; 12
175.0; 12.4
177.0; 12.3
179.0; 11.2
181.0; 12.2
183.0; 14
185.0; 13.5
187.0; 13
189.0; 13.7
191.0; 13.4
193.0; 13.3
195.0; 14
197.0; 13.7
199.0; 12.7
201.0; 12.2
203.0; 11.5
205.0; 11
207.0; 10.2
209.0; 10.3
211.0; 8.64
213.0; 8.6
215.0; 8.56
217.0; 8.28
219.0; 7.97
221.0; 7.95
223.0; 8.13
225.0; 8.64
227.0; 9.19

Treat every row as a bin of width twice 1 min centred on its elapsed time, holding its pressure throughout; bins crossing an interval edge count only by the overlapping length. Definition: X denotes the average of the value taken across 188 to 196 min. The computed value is 13.6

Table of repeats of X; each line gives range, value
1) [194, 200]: 13.5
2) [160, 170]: 9.79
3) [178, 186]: 12.7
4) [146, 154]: 10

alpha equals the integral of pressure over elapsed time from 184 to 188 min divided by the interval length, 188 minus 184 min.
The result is 13.2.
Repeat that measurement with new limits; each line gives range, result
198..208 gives 11.5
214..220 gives 8.27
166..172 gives 11.2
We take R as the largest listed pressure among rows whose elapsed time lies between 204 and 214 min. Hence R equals 11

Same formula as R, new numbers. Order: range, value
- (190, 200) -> 14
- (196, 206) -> 13.7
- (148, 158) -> 10.3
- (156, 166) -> 10.1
